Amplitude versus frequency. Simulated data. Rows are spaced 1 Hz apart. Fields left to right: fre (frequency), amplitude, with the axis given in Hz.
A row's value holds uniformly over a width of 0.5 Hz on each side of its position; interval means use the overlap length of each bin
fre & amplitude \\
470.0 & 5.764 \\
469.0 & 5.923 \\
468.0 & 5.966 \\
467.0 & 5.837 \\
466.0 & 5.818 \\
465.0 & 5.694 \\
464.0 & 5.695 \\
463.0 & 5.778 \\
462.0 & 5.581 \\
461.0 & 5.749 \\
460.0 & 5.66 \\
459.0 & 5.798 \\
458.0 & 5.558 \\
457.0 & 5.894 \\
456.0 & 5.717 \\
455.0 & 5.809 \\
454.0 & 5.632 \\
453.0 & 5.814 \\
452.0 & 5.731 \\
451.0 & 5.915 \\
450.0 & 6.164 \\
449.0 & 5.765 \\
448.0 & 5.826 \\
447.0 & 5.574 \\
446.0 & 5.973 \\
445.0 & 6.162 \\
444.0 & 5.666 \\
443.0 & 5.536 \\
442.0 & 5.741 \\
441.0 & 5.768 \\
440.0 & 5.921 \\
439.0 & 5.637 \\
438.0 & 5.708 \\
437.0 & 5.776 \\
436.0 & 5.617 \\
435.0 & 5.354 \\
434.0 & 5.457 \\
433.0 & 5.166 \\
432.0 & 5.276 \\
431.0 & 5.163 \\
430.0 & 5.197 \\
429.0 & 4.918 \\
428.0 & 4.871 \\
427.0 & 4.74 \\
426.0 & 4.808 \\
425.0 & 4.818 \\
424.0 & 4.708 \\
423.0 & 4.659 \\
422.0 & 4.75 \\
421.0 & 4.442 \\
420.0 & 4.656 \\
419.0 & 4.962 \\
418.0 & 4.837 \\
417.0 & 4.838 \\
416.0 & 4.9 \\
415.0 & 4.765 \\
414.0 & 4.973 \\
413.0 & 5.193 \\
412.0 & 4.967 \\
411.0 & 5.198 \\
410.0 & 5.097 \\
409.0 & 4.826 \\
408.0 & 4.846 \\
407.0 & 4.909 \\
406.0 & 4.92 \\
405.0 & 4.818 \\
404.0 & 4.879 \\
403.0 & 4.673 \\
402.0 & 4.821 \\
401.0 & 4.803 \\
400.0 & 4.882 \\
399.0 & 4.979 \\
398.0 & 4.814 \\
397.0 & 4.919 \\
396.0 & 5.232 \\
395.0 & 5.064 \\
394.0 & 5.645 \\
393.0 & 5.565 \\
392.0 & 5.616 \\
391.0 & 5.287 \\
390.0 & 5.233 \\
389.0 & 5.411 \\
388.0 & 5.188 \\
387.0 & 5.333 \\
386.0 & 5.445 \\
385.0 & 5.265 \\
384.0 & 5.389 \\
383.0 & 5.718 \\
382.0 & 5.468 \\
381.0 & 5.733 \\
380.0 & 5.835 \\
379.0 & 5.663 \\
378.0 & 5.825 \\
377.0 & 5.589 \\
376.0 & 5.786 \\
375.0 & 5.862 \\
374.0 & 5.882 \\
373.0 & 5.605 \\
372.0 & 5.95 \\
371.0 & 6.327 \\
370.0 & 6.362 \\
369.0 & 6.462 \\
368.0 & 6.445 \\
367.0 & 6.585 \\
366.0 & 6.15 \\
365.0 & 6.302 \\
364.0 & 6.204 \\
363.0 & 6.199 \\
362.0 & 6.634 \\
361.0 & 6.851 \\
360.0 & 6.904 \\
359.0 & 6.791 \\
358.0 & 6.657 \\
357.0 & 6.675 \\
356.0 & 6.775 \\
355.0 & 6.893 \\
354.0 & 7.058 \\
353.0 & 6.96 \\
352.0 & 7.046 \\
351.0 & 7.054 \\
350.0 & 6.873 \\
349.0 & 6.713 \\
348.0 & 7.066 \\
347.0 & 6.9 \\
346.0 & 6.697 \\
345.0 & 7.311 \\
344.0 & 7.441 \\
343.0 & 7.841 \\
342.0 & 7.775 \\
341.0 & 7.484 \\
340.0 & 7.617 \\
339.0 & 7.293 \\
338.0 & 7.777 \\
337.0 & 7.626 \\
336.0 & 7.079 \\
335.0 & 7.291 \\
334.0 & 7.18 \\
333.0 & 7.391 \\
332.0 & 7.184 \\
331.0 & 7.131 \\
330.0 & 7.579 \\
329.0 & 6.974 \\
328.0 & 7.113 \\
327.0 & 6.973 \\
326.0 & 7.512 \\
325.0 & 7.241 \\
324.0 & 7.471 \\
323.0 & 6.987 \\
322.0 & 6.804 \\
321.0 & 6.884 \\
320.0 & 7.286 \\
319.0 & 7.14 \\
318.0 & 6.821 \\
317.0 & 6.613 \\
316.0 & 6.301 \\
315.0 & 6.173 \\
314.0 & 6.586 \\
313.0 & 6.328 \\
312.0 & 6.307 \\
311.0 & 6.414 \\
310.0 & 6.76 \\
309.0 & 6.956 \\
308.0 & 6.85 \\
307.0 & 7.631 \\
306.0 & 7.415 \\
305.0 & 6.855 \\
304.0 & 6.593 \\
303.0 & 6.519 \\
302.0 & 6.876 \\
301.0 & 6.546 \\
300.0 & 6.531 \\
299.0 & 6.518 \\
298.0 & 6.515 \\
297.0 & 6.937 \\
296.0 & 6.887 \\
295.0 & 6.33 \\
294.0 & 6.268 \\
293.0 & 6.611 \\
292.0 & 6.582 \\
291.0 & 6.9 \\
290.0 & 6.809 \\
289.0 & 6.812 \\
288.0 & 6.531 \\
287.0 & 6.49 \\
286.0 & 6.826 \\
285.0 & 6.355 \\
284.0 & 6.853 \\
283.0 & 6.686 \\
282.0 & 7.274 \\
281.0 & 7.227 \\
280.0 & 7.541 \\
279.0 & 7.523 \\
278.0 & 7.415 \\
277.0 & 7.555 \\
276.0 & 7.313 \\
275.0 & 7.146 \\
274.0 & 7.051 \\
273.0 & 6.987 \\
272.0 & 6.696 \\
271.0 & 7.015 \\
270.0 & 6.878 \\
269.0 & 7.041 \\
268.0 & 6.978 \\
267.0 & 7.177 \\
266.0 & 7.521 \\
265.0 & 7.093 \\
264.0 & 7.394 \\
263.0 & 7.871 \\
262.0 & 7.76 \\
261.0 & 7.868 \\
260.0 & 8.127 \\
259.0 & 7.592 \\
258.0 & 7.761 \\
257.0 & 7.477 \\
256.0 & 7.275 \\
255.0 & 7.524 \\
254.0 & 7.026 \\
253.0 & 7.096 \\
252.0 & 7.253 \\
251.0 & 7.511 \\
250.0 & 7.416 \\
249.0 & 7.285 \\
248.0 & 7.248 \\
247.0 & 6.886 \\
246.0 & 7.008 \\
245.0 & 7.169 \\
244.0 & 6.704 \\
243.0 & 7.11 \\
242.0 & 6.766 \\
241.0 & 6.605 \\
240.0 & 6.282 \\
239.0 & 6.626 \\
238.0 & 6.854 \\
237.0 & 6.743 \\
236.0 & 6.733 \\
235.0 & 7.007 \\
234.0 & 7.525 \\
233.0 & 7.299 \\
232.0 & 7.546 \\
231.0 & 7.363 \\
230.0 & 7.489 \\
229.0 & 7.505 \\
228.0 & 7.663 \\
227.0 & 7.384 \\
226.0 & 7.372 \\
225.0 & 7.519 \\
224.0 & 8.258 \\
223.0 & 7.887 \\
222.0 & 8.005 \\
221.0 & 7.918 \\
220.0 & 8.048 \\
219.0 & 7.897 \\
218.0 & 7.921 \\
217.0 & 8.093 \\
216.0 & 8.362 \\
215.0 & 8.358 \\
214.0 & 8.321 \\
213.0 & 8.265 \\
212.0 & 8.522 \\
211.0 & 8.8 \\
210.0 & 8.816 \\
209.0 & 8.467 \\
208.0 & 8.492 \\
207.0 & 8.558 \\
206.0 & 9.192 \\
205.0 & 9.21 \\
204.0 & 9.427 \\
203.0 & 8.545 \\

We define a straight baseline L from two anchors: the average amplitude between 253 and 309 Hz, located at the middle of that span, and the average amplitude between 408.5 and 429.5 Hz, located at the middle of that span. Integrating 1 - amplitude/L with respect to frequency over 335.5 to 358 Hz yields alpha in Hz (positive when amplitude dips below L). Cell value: -4.4 Hz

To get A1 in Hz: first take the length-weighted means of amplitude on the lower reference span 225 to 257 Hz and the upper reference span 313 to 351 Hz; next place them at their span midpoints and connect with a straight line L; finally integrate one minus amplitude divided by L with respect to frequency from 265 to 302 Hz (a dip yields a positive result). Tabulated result 1.2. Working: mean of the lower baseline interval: 7.15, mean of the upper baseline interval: 7.13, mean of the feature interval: 6.9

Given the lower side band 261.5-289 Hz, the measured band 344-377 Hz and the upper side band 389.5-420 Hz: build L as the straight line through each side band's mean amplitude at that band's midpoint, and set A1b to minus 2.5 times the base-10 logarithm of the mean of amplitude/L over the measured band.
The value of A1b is -0.15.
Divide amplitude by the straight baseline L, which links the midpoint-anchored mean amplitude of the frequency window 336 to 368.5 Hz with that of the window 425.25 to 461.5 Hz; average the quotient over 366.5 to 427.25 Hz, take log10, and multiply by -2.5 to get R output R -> 0.19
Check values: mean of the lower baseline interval 6.96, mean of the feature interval 5.27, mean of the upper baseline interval 5.58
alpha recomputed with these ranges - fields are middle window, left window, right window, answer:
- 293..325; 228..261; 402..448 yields -1.4 Hz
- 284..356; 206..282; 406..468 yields -3.2 Hz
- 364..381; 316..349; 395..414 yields -0.2 Hz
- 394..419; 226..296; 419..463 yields 3.6 Hz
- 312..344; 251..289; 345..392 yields -2.5 Hz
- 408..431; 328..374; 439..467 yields 4.8 Hz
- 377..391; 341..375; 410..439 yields 1.3 Hz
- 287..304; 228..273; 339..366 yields 1.1 Hz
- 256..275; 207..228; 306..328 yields 0.5 Hz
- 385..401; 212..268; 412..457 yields 1.6 Hz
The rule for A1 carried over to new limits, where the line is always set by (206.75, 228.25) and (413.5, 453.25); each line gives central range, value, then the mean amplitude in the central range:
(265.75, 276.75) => 0.53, 7.07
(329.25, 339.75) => -1.19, 7.35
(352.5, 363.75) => -0.81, 6.75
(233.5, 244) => 1.39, 6.82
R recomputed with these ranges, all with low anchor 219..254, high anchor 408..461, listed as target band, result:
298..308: -0.03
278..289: -0.02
